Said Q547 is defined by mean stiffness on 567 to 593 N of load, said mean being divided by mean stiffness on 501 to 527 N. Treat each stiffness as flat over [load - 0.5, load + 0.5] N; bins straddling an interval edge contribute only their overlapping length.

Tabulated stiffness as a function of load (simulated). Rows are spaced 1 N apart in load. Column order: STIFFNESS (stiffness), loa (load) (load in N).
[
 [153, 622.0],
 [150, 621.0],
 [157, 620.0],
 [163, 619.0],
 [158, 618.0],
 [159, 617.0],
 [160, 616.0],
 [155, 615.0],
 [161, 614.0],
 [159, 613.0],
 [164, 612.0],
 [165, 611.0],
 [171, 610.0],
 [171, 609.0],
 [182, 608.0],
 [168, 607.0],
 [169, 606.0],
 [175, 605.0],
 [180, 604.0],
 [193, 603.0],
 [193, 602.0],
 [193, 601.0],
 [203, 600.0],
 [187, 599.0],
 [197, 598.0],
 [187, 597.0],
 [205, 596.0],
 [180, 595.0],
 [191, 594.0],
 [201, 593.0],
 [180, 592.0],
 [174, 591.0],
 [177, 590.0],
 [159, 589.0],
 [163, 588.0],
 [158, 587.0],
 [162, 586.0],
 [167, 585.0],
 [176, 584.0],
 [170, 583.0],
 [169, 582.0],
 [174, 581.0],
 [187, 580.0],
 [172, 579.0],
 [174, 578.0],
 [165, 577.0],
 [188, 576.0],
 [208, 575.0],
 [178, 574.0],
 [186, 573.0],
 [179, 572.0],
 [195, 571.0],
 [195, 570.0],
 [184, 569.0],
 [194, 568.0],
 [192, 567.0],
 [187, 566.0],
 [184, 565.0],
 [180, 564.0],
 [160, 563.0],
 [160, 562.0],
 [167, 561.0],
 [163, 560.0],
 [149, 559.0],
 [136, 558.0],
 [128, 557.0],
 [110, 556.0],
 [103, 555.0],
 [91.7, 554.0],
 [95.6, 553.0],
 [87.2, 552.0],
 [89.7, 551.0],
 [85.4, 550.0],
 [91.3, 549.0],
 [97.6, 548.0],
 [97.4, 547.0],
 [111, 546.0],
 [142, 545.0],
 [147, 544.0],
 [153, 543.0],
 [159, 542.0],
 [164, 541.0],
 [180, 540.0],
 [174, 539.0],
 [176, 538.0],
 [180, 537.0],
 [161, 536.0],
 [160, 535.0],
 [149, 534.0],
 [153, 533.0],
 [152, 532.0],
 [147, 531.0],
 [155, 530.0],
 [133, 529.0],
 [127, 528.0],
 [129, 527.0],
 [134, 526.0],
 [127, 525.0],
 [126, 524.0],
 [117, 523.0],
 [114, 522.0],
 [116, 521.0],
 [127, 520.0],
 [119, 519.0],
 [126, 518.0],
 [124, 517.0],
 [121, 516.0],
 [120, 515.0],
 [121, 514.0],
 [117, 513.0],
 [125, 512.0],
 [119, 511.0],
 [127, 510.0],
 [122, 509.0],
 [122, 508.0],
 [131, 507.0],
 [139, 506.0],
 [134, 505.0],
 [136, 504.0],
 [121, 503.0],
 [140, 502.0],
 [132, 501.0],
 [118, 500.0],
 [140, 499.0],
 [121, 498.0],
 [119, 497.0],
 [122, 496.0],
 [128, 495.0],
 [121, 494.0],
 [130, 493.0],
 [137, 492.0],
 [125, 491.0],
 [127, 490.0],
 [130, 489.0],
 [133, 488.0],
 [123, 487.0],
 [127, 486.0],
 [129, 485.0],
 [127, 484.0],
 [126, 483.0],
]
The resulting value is 1.4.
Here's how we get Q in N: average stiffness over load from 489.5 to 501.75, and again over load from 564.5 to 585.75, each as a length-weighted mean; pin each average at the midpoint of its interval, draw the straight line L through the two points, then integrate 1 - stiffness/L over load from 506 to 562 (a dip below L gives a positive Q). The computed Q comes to 7.9 N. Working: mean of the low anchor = 127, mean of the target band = 131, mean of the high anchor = 182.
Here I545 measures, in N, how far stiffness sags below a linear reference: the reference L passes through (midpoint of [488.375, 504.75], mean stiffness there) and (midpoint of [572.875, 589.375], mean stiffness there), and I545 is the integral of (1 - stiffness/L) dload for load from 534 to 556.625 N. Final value 3.4 N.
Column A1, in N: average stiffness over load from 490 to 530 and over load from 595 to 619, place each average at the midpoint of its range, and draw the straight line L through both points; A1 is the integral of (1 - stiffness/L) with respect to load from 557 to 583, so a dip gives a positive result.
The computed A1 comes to -3.1 N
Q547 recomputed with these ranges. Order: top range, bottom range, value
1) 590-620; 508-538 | 1.33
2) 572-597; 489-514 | 1.40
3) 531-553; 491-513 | 1.08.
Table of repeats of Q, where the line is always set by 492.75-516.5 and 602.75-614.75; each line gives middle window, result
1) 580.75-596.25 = -1.23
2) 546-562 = 3.62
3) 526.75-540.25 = -1.64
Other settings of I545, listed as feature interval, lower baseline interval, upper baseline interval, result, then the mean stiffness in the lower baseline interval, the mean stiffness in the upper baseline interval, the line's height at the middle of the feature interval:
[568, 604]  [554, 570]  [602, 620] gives -4.1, 159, 168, 163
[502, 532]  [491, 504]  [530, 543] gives 3.6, 128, 162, 145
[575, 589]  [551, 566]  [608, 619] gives -2.3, 137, 163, 148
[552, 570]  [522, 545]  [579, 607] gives 1.4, 149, 180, 163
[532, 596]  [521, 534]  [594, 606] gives 1.4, 134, 189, 162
